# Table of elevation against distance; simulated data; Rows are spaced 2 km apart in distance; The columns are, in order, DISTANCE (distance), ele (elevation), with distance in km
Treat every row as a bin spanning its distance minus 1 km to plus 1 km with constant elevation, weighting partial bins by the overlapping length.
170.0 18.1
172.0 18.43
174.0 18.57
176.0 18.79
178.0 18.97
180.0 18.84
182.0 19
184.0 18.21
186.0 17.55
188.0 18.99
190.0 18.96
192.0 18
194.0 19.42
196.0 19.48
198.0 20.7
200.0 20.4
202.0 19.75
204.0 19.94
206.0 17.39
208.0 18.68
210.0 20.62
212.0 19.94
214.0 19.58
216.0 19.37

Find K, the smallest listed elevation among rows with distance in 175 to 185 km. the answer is 18.21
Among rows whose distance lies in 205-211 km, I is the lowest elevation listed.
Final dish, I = 17.39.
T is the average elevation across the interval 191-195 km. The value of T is 18.7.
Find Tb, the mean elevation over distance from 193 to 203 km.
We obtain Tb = 19.9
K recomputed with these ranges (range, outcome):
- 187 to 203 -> 18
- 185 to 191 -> 17.55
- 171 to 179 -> 18.43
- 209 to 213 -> 19.94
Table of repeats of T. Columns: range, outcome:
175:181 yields 18.9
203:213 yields 19.3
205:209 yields 18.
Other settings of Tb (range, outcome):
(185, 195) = 18.6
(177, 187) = 18.5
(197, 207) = 19.6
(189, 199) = 19.3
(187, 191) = 19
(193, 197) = 19.5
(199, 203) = 20.1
